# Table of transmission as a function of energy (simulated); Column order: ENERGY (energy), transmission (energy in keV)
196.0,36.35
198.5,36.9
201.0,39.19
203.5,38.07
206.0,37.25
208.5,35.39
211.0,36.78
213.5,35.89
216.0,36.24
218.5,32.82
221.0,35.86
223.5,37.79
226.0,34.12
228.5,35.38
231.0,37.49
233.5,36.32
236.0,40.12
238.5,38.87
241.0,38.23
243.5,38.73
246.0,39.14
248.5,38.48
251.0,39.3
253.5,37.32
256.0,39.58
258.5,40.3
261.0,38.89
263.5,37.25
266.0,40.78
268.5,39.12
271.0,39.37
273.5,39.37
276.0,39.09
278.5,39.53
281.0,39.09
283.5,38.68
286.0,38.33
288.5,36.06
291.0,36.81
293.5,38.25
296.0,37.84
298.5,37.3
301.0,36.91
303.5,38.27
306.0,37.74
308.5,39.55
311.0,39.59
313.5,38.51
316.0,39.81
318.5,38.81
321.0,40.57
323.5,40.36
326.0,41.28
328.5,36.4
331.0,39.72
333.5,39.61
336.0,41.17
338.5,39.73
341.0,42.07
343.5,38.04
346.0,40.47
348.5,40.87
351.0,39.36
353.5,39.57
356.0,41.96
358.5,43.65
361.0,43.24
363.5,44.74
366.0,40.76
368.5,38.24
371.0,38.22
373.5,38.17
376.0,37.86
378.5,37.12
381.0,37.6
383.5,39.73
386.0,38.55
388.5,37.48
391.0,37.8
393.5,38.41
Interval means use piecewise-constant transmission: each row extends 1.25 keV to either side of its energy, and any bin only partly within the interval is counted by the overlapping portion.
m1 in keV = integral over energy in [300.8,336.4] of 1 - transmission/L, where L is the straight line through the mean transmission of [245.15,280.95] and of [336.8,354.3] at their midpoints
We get 0.5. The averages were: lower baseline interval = 39.1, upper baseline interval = 40.1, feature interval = 39.2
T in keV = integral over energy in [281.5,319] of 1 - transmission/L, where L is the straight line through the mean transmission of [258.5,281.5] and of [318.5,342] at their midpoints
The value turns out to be 1.4 keV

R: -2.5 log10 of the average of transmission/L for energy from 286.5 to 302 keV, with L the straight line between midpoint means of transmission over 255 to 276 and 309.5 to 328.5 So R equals 0.06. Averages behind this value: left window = 39.3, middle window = 37.3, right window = 39.6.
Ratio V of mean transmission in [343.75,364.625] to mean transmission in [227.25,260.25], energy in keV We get 1.08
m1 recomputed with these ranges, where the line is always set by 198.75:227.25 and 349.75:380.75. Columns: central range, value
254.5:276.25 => -1.0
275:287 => -0.3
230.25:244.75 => -0.5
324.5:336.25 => -0.1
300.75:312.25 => 0.0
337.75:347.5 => -0.1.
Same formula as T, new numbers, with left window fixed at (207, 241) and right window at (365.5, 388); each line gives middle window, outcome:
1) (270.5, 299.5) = -0.8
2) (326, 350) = -1.3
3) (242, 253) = -0.6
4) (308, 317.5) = -0.4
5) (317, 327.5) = -0.7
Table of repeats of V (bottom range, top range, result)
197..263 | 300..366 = 1.07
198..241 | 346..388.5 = 1.09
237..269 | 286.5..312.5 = 0.97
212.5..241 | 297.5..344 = 1.07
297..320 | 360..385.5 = 1.03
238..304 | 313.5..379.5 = 1.04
